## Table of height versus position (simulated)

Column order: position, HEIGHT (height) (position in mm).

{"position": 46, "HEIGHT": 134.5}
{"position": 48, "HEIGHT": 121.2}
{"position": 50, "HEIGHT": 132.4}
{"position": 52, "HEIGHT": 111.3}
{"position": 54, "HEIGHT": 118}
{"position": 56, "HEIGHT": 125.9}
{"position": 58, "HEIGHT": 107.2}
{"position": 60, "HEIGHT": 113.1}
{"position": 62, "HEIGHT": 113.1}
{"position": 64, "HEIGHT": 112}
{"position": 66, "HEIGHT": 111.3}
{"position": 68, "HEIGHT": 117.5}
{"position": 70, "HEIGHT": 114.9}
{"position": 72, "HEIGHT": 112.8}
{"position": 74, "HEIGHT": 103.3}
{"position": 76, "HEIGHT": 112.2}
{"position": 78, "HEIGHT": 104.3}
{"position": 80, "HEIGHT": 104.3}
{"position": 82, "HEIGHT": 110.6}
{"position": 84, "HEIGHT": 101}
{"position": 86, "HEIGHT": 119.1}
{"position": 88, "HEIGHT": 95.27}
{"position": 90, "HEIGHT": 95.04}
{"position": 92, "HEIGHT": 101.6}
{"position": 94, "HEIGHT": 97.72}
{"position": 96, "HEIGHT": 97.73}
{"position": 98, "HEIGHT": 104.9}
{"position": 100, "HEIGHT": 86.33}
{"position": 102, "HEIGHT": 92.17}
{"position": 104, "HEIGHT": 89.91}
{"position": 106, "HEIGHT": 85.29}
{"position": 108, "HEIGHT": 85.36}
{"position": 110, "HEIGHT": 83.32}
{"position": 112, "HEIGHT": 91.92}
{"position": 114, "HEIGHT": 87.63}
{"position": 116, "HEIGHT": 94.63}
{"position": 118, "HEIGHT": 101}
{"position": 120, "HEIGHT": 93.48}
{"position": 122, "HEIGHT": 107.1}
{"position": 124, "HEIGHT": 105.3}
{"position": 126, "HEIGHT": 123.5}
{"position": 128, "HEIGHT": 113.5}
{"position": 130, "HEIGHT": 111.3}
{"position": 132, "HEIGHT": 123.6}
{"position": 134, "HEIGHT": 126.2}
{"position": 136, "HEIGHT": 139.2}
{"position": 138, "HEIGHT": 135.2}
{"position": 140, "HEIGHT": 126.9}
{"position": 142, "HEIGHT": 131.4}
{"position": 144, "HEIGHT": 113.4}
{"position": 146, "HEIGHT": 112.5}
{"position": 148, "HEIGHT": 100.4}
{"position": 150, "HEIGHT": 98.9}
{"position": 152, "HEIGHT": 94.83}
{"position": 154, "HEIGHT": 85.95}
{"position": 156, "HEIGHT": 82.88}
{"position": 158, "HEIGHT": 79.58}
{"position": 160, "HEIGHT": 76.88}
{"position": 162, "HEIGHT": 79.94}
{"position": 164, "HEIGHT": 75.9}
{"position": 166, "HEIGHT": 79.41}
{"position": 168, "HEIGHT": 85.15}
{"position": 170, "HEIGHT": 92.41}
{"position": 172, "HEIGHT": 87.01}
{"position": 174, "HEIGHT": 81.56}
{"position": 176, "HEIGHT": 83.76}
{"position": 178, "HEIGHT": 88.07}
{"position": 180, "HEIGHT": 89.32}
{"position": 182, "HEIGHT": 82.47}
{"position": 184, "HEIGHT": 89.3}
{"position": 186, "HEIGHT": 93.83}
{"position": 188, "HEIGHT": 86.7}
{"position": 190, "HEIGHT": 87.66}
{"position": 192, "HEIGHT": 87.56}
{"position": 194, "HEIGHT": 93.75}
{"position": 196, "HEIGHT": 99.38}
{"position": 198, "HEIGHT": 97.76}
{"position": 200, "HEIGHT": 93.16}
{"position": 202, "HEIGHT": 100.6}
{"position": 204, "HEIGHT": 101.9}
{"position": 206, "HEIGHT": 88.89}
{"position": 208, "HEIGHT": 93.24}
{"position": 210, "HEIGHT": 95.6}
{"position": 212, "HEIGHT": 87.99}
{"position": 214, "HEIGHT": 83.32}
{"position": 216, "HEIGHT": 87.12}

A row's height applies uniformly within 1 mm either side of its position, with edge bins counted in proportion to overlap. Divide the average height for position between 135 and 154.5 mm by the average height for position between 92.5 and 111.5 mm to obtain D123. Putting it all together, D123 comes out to 1.25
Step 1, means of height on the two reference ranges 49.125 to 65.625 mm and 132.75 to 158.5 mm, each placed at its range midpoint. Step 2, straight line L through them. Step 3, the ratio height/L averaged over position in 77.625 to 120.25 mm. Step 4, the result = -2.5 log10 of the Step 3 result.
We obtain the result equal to 0.18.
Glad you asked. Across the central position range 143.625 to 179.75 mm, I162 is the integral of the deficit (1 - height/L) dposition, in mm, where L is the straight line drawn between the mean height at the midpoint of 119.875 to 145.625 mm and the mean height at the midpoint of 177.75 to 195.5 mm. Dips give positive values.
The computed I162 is 5.2 mm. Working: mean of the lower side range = 120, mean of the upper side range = 89.1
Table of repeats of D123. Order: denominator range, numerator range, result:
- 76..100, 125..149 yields 1.18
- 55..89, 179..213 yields 0.84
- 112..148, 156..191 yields 0.75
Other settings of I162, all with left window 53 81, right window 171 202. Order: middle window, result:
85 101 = 1.1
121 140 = -3.9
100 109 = 1.5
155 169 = 2.1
